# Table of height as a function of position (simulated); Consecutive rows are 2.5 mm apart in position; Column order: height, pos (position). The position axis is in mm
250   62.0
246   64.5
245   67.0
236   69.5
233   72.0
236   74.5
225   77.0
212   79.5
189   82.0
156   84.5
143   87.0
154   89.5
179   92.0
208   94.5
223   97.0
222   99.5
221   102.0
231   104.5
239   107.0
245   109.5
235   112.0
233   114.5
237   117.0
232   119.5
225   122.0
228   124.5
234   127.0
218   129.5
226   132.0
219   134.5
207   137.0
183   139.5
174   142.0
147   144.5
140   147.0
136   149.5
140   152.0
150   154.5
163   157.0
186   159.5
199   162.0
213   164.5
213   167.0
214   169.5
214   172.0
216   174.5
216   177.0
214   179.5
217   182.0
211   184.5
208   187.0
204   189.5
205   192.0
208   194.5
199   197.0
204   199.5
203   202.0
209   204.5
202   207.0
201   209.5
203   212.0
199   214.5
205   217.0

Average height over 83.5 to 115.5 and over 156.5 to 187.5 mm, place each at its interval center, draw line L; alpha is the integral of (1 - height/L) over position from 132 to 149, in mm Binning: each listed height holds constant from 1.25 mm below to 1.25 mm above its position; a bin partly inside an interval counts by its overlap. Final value 2.2 mm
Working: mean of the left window 207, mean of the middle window 180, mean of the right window 207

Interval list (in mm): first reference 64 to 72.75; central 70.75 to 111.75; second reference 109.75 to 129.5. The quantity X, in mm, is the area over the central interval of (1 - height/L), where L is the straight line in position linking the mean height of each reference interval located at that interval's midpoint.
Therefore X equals 4.9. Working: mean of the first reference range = 240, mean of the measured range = 208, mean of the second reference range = 232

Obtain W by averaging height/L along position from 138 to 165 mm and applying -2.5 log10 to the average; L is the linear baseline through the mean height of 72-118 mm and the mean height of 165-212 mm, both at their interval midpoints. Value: 0.26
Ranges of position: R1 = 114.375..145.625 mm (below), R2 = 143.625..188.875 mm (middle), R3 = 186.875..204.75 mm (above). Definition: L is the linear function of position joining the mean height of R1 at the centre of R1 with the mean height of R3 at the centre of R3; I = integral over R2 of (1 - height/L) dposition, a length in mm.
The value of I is 4.0 mm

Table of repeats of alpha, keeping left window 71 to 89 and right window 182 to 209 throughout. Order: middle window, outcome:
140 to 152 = 3.1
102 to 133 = -4.9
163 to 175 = -0.6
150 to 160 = 2.3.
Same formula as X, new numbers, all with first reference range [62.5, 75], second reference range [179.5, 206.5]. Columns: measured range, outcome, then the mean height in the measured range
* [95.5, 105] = 0.3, 223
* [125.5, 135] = 0.0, 225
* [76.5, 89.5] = 3.1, 180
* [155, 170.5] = 1.4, 195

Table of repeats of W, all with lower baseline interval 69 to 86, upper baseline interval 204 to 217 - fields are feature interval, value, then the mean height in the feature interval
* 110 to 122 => -0.13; 234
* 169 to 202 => -0.03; 210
